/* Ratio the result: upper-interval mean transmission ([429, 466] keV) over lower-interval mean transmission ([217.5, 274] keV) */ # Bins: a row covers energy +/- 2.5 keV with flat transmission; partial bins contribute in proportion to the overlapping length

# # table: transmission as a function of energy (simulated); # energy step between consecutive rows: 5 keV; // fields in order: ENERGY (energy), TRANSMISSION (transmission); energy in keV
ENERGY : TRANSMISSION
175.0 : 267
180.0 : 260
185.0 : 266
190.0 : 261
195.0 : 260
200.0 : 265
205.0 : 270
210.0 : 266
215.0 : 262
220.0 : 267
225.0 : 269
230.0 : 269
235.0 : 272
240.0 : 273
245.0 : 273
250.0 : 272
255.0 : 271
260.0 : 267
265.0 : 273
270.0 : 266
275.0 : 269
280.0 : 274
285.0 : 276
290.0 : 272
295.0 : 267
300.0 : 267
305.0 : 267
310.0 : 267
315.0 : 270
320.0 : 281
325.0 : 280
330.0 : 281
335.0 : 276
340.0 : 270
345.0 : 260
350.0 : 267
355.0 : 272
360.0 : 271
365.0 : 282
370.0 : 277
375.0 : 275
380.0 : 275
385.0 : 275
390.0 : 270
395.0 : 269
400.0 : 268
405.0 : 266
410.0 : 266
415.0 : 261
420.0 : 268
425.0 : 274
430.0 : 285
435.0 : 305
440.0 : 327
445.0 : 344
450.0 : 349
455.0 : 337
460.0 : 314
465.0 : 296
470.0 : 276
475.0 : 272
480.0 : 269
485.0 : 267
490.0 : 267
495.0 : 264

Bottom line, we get 1.2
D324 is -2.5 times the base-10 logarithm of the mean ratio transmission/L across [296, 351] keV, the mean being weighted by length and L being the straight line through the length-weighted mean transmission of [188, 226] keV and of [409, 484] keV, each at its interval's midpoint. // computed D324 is 0.03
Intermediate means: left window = 265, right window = 296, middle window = 271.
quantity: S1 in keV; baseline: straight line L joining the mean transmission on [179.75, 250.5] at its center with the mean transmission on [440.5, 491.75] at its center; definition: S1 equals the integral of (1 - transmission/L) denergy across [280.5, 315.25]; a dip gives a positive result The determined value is 1.1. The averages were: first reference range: 267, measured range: 270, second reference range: 301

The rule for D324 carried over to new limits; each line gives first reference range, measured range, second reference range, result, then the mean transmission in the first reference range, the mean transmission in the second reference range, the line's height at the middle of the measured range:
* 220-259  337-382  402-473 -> 0.057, 271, 297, 287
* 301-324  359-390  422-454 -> 0.065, 272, 314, 293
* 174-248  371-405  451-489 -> 0.046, 267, 292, 284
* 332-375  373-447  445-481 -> 0.032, 272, 306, 290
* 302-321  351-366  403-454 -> 0.028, 270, 296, 281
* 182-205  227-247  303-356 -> -0.021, 264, 272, 266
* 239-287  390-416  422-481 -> 0.113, 271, 305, 296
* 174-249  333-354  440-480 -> 0.085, 267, 311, 290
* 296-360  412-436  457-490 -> 0.007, 271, 282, 278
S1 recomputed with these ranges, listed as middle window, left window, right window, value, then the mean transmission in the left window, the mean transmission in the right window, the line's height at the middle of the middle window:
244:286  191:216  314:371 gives -0.4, 265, 274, 269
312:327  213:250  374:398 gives -0.3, 270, 273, 271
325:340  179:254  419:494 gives 0.2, 267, 297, 281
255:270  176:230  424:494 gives 0.2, 265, 298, 273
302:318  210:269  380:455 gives 0.5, 270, 289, 277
